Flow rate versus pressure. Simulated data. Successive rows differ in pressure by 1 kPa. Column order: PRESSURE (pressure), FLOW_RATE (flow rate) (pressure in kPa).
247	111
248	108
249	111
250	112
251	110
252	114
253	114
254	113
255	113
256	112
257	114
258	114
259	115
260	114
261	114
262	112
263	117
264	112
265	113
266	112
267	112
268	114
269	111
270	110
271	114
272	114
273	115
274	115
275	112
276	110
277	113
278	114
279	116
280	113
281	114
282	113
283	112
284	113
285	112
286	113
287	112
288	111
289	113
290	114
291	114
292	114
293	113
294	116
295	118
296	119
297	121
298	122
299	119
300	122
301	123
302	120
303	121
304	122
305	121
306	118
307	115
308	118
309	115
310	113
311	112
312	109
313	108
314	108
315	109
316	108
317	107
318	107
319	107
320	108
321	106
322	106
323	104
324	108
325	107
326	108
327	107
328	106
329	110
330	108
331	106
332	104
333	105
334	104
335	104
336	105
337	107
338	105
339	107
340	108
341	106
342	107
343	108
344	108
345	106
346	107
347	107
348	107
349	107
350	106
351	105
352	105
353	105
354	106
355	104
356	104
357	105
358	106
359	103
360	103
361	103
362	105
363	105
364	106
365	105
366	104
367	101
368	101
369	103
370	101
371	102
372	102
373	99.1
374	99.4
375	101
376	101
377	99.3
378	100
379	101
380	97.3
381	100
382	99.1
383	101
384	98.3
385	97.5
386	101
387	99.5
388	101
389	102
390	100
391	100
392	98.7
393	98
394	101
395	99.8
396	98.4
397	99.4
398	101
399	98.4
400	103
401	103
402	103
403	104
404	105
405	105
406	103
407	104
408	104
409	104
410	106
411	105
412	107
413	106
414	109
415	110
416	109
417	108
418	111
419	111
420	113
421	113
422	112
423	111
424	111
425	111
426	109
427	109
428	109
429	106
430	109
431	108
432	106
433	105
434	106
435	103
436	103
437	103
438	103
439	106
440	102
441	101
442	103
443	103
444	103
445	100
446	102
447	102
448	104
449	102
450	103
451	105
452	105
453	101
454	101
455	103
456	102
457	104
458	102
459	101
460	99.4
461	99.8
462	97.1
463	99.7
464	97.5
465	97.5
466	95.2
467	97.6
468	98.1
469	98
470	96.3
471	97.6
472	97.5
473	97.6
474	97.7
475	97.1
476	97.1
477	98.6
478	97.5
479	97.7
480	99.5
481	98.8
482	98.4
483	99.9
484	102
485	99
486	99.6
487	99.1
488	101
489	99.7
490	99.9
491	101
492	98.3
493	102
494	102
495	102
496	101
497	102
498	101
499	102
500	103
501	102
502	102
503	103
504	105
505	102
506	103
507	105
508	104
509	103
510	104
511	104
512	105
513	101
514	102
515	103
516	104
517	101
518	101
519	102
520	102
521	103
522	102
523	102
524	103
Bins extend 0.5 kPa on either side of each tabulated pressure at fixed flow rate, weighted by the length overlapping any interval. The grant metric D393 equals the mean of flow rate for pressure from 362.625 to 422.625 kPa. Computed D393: 103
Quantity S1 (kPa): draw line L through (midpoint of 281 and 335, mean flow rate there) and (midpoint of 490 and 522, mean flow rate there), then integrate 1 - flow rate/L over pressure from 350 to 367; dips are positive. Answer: 0.8 kPa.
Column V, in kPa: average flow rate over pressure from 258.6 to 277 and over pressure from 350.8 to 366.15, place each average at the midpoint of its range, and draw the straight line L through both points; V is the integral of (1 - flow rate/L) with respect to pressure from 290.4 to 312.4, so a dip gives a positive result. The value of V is -1.5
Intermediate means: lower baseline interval 113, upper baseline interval 105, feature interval 118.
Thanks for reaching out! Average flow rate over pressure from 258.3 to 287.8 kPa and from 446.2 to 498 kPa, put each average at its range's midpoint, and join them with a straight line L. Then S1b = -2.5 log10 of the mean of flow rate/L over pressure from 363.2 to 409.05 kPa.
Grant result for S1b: 0.05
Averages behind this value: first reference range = 113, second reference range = 99.9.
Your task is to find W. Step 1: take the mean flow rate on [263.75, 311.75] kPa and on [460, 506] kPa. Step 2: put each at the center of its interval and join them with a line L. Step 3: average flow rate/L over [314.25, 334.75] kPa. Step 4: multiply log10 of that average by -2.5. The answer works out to 0.054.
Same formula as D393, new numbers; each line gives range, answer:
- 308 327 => 109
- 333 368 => 105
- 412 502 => 103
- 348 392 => 102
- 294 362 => 109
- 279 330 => 113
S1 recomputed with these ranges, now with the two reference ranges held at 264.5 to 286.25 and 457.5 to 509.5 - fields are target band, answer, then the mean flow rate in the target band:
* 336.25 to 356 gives 0.4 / 106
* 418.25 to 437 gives -0.9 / 108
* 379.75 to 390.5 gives 0.6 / 99.8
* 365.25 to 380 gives 0.8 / 101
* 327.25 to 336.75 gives 0.3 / 106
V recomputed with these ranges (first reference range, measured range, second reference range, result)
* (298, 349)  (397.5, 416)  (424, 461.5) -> 0.21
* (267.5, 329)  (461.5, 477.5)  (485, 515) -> 0.95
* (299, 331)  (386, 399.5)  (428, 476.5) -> 0.77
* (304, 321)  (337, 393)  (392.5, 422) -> 2.54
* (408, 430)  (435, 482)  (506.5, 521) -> 2.68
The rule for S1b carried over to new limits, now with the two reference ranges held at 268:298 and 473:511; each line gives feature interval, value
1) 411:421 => -0.04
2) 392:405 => 0.06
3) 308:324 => 0.03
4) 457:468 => 0.04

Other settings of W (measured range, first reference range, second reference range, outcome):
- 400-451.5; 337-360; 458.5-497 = -0.04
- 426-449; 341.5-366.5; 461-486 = -0.04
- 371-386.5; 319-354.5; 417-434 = 0.08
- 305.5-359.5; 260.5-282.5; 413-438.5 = 0.04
